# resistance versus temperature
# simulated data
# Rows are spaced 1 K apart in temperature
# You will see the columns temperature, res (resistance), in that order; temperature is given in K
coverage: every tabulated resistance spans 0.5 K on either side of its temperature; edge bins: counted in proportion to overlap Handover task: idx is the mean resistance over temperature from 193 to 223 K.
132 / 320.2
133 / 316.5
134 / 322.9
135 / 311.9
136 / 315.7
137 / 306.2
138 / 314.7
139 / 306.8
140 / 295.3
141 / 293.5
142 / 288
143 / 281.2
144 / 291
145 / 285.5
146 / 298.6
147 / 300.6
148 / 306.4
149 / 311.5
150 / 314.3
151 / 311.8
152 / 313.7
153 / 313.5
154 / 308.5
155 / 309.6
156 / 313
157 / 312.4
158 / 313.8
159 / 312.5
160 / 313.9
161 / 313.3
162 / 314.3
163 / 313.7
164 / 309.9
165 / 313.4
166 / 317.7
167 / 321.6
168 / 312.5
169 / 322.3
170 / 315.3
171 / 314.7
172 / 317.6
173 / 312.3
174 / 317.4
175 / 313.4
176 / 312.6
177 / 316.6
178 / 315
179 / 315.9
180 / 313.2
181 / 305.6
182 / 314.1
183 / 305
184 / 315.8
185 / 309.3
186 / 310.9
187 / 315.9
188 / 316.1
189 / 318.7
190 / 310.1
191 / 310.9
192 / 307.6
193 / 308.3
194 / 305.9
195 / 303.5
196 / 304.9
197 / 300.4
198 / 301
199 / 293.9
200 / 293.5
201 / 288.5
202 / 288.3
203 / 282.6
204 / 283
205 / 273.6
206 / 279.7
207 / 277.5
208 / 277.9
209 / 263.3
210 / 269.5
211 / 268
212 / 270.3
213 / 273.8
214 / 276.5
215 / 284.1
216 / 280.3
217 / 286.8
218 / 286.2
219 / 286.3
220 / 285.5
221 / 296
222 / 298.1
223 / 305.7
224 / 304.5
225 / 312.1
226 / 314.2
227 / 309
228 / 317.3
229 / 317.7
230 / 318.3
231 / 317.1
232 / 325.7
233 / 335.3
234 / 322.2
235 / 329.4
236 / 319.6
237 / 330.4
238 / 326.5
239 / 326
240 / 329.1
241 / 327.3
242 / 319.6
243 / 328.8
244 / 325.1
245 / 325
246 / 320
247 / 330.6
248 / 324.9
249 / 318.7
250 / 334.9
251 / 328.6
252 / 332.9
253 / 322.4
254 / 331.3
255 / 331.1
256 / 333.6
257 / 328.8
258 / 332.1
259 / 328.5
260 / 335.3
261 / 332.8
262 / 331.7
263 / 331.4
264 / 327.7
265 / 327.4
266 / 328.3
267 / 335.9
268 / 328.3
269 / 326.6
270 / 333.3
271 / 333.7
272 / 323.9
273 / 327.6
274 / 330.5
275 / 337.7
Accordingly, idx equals 286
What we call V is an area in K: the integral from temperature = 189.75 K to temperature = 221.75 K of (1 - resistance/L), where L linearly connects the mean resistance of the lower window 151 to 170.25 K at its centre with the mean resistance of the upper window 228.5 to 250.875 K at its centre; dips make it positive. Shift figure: 3.2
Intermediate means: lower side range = 314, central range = 288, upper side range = 325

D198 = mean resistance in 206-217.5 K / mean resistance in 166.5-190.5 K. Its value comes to 0.88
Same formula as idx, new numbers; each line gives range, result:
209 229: 291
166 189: 314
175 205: 305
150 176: 314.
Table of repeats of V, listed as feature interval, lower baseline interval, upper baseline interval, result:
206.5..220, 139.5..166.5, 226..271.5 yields 1.8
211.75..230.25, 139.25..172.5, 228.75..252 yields 1.5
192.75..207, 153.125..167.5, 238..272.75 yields 1.2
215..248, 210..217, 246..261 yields -1.5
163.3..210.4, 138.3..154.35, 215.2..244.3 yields 0.4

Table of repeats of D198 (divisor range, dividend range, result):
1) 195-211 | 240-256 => 1.15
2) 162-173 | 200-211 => 0.88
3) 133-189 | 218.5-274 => 1.04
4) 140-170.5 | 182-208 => 0.97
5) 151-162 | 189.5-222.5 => 0.92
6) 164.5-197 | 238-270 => 1.05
